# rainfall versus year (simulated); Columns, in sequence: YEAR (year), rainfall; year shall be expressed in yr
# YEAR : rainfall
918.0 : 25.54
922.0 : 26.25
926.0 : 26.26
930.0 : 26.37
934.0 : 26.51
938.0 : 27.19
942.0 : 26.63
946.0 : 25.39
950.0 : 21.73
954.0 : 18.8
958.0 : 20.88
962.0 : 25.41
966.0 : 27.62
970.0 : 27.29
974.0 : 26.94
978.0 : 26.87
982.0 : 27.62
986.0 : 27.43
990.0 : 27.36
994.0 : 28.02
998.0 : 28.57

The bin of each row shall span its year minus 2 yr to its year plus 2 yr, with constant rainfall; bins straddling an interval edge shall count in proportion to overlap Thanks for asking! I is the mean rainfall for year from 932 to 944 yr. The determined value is 26.8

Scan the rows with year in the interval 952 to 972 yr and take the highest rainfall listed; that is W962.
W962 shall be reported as 27.62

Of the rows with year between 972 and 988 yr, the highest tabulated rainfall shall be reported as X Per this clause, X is 27.62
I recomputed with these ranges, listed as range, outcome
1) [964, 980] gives 27.2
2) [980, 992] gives 27.5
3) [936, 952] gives 25.2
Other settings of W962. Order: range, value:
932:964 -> 27.19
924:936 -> 26.51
